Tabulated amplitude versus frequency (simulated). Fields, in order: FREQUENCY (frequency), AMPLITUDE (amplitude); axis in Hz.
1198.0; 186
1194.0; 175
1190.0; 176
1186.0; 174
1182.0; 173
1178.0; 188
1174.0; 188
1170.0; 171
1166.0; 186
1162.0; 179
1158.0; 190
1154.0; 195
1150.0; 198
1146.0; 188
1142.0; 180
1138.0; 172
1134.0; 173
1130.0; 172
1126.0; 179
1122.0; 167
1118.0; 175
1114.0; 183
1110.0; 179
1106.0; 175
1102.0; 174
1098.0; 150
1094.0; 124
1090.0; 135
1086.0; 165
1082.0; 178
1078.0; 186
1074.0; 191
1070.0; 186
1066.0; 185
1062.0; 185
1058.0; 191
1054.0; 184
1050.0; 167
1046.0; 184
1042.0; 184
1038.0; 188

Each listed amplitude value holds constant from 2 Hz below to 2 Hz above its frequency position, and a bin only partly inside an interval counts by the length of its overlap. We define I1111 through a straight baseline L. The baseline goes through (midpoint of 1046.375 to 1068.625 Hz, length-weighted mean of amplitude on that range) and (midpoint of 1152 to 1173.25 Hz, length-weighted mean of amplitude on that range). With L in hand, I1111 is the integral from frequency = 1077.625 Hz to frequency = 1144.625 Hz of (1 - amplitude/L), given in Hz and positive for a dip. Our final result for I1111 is 5.5 Hz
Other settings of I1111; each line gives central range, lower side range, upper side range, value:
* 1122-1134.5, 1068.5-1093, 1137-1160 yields 0.63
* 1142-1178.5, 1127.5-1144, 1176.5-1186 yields -2.04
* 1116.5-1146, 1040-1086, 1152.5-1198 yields 1.15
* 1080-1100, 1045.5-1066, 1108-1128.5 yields 3.21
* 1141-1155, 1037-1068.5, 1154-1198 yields -0.70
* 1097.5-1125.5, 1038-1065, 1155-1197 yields 1.29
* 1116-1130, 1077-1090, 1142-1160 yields 0.67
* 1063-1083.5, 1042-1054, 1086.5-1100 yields -3.77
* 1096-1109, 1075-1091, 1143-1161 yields 0.62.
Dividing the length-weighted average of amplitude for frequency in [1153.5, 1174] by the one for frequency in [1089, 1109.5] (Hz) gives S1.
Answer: 1.19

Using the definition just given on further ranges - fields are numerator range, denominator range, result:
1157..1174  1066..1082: 0.98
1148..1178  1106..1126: 1.06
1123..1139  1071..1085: 0.95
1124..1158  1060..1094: 1.05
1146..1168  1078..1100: 1.23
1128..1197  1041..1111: 1.05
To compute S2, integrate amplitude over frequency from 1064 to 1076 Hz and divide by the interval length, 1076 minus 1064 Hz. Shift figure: 187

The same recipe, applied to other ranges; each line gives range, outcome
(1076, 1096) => 158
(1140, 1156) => 190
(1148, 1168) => 190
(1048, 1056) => 176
